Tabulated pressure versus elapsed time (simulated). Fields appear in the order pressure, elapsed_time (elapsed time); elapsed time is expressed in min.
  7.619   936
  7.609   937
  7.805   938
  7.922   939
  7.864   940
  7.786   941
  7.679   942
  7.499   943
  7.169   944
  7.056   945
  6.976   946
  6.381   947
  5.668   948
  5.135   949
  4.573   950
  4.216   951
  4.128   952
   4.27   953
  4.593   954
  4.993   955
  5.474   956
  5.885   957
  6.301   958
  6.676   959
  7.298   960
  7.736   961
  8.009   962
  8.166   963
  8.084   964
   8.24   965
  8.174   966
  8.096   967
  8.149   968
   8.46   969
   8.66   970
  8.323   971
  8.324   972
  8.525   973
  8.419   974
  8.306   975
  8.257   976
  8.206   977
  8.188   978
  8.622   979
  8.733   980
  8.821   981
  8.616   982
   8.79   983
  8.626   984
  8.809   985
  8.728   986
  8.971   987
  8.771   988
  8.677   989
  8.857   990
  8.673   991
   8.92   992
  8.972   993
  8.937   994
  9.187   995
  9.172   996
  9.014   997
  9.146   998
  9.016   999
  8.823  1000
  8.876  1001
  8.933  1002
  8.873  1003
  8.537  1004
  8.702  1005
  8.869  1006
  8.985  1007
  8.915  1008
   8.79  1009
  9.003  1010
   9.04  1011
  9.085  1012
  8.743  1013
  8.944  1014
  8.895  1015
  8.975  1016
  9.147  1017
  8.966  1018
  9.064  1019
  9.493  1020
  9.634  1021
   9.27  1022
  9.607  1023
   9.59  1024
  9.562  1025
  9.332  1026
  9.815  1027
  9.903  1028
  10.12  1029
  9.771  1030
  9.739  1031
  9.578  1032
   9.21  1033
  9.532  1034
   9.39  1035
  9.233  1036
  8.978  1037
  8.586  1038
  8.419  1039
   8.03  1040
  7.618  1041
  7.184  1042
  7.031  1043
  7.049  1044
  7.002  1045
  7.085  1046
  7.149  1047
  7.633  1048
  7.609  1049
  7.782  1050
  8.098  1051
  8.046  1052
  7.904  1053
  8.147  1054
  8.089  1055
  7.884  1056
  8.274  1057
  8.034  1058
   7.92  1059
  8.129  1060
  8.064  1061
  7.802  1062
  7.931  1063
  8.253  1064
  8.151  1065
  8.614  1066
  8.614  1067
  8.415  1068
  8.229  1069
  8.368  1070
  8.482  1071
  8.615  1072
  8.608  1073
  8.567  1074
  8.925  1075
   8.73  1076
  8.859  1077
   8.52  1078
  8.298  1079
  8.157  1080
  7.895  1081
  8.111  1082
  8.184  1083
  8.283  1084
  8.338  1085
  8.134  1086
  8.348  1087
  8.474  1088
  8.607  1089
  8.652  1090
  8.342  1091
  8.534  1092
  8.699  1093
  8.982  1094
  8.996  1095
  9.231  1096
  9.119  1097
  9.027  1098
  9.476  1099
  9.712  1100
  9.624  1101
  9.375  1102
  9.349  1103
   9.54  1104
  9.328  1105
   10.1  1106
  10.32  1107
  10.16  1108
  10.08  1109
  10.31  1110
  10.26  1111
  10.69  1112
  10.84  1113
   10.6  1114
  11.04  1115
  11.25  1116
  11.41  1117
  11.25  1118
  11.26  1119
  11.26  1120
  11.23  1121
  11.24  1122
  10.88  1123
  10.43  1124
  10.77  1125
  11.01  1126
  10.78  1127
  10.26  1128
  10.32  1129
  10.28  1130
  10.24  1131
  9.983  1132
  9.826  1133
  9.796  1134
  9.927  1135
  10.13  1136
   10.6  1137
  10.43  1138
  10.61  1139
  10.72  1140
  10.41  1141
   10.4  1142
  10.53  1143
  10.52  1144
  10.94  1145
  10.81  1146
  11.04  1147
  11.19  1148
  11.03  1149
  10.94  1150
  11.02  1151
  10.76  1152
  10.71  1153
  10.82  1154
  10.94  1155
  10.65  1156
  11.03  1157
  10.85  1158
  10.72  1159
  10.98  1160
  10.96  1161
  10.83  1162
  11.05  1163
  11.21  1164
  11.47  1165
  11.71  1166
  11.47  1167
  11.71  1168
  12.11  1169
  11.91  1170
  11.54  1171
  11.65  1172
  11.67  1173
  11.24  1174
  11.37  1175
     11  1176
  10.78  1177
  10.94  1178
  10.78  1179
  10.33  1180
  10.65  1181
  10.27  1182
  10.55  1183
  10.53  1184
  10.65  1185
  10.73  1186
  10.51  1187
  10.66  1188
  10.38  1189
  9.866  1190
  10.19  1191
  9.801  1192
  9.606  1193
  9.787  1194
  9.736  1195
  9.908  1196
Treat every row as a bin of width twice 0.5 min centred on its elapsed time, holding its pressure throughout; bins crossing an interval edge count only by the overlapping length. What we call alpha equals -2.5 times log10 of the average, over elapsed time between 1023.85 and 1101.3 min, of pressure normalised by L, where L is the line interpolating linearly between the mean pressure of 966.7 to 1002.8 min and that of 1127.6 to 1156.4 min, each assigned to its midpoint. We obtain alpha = 0.13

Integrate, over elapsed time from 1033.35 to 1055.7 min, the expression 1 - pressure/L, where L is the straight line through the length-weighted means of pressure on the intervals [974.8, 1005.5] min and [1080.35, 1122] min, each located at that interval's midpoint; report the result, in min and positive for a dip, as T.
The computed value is 2.9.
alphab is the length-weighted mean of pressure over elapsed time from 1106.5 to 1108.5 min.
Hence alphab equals 10.2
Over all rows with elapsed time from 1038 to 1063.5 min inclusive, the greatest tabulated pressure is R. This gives 8.586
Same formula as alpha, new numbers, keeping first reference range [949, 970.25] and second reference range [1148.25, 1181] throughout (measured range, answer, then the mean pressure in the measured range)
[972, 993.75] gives -0.21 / 8.64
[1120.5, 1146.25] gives -0.01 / 10.5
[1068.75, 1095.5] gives 0.10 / 8.48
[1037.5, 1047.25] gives 0.12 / 7.52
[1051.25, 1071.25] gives 0.09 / 8.16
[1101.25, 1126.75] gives -0.06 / 10.6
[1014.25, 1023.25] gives -0.16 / 9.21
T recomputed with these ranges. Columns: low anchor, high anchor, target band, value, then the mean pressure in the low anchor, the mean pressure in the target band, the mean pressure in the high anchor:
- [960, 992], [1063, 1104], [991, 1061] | -1.4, 8.44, 8.71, 8.65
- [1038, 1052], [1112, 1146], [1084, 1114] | 0.7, 7.57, 9.34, 10.6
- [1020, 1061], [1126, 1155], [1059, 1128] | 2.2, 8.53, 9.32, 10.6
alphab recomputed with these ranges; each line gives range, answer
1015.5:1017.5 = 9.06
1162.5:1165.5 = 11.2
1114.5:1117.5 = 11.2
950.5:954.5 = 4.3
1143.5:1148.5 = 10.9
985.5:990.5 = 8.8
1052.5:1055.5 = 8.05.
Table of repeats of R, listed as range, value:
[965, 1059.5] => 10.12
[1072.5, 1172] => 12.11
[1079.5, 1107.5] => 10.32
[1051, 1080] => 8.925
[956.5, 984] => 8.821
